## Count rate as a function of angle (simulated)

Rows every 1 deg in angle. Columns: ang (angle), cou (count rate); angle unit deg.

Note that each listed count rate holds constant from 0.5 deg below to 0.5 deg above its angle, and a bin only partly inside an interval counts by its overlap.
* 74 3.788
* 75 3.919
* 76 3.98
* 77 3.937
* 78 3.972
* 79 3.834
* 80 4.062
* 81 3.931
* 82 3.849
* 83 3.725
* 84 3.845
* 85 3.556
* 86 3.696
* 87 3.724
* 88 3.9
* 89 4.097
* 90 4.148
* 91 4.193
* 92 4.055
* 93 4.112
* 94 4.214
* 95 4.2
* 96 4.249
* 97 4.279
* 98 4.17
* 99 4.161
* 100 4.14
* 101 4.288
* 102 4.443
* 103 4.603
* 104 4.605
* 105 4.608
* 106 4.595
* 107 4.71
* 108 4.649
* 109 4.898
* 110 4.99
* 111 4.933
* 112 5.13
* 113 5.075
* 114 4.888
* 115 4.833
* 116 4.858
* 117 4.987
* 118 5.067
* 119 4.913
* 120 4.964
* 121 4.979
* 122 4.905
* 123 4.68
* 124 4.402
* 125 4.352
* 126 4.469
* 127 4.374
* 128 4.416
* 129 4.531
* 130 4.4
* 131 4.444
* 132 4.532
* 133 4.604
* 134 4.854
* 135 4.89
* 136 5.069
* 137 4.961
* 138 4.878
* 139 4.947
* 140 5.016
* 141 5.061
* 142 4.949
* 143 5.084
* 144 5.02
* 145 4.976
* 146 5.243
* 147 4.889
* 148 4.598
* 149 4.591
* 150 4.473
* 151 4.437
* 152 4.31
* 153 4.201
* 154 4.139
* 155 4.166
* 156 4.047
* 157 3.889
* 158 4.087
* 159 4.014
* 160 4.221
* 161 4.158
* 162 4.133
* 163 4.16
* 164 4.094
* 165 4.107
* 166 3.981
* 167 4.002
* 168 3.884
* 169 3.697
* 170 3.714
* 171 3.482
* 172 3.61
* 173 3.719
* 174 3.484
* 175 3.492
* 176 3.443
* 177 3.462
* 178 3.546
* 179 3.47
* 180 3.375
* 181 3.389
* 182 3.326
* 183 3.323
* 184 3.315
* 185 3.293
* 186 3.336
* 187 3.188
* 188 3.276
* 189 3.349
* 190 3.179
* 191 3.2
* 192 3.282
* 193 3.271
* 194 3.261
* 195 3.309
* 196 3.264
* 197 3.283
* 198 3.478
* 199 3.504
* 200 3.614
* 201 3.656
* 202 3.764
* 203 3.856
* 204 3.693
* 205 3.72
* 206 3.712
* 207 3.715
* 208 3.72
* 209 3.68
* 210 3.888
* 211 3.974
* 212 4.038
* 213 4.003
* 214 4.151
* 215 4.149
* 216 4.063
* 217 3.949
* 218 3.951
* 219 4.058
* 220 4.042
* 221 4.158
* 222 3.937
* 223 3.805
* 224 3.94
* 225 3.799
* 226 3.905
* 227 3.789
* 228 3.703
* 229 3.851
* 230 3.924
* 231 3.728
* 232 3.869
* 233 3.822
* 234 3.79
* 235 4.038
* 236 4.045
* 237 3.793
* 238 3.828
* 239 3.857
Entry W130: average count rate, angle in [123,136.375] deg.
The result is 4.56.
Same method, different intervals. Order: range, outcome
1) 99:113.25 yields 4.67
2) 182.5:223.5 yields 3.64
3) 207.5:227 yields 3.95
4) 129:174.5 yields 4.38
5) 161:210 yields 3.57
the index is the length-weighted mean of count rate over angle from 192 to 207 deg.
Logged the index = 3.53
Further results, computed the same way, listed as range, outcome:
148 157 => 4.29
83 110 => 4.24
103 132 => 4.73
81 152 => 4.56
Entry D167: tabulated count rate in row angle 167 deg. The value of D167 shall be 4.002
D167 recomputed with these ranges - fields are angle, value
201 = 3.656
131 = 4.444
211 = 3.974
